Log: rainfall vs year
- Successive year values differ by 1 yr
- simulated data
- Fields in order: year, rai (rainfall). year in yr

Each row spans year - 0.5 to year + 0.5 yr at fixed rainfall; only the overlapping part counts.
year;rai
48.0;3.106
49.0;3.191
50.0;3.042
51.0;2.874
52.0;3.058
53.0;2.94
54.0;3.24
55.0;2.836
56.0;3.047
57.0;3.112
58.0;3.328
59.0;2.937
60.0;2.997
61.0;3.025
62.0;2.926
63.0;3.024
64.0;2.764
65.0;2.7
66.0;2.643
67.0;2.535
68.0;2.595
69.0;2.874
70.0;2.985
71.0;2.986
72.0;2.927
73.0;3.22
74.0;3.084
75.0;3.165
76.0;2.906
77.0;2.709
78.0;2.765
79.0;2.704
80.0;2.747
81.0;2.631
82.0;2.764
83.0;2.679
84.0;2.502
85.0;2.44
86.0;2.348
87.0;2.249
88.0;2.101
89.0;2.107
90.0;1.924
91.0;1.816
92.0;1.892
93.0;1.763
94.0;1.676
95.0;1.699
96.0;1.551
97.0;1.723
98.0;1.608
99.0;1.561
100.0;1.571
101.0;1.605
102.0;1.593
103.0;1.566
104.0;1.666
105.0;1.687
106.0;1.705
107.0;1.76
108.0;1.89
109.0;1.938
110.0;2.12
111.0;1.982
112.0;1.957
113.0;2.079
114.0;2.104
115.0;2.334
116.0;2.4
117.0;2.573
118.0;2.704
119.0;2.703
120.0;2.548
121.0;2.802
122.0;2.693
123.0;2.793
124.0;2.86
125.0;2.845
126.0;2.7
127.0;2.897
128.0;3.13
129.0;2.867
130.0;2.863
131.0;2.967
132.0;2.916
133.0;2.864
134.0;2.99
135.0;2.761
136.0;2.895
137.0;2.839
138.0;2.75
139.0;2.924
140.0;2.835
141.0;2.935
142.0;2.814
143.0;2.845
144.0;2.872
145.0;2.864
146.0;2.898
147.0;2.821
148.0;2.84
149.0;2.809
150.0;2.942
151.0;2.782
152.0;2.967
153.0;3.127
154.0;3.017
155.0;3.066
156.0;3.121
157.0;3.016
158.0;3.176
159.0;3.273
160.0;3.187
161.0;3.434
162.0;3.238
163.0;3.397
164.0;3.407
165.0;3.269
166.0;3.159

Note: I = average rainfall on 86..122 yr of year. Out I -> 1.99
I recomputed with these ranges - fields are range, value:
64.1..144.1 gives 2.45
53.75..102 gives 2.51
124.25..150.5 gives 2.87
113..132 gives 2.7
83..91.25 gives 2.23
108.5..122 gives 2.34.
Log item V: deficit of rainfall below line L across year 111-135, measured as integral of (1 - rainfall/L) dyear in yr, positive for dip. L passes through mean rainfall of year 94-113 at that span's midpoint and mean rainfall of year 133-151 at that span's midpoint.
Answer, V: -3.7 yr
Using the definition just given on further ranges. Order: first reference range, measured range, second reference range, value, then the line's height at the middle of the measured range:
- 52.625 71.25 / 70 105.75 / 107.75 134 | 7.03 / 2.77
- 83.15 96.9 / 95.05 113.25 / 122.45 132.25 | 4.65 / 2.34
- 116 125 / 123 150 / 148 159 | -0.21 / 2.85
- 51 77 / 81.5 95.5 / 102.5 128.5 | 2.73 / 2.65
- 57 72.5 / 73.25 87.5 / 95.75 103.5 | -2.38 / 2.31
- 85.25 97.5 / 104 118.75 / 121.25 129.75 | 2.32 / 2.46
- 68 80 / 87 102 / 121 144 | 5.85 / 2.9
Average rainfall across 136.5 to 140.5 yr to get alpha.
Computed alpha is 2.84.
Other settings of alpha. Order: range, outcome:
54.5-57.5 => 3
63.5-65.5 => 2.73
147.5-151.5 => 2.84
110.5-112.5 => 1.97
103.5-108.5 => 1.74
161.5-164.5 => 3.35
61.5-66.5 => 2.81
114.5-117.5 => 2.44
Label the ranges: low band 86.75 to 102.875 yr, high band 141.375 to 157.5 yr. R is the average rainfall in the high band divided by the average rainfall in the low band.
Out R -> 1.66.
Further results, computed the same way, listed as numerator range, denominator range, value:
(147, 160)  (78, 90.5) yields 1.23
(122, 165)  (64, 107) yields 1.30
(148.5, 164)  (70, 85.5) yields 1.10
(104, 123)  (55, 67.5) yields 0.76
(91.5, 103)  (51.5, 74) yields 0.56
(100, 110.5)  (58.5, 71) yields 0.61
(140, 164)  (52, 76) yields 1.02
